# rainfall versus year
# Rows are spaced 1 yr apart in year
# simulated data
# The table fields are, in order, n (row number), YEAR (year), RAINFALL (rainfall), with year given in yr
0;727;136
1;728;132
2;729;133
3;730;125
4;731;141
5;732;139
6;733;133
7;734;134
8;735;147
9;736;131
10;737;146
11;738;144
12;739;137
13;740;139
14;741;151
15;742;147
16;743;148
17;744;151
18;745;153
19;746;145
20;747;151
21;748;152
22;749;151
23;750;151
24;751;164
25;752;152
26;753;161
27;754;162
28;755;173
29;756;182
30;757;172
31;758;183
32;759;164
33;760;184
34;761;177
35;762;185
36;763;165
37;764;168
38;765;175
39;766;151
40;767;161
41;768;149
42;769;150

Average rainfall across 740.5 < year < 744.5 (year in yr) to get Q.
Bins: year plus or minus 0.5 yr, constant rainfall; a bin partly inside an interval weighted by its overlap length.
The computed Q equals 149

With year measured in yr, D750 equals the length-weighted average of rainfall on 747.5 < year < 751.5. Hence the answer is 154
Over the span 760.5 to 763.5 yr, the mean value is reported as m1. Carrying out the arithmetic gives 176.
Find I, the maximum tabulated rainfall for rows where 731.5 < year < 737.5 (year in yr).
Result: 147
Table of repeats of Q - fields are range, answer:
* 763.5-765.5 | 172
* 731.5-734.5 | 135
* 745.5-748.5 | 149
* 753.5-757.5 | 172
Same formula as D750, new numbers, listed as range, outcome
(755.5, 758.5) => 179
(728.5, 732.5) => 134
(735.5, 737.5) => 138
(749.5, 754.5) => 158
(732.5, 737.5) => 138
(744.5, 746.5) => 149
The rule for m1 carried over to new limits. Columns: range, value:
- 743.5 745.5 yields 152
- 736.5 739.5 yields 142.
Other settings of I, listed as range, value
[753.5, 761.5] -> 184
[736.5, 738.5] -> 146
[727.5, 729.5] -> 133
